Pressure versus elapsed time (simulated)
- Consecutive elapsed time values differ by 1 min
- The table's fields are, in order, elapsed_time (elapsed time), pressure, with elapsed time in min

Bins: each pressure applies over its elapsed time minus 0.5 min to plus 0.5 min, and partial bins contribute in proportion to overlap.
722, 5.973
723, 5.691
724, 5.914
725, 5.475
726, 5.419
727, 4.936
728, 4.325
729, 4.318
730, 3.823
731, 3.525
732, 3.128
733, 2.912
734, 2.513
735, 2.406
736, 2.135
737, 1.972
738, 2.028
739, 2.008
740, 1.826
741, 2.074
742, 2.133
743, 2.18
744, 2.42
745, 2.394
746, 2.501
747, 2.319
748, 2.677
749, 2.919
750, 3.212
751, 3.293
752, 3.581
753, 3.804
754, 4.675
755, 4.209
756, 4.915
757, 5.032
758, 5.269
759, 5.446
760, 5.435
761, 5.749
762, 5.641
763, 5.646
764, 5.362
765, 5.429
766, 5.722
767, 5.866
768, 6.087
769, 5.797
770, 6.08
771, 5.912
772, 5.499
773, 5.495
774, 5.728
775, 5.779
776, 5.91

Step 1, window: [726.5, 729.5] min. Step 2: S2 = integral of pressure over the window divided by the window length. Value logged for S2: 4.53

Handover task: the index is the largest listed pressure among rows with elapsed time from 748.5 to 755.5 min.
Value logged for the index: 4.675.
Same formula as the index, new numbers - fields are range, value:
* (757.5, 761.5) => 5.749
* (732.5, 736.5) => 2.912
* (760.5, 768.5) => 6.087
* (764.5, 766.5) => 5.722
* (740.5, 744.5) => 2.42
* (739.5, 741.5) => 2.074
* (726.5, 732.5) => 4.936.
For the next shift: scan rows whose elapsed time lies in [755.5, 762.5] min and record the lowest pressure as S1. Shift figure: 4.915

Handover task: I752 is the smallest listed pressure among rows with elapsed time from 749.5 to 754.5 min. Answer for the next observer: 3.212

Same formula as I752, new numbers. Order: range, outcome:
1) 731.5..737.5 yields 1.972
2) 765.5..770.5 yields 5.722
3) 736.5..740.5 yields 1.826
